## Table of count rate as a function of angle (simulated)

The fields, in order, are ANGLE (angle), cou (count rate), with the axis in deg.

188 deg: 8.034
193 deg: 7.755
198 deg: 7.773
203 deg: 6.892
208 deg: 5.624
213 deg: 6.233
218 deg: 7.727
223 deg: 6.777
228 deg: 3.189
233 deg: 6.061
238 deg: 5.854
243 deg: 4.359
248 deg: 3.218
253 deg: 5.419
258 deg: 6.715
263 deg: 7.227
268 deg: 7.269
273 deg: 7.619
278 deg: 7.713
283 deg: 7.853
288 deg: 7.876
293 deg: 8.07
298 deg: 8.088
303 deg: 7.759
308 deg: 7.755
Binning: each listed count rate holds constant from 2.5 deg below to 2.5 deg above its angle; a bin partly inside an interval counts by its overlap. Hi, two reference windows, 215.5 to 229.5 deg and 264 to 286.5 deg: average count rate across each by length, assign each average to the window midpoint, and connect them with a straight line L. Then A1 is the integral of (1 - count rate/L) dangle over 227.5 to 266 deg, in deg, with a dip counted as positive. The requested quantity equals 8.0 deg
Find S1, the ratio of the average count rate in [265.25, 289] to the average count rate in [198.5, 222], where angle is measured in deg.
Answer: 1.14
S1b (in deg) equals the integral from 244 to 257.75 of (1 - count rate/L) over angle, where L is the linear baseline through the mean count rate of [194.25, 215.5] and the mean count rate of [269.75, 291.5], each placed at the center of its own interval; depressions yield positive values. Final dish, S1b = 4.9 deg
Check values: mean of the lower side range 6.7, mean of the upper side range 7.76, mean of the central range 4.72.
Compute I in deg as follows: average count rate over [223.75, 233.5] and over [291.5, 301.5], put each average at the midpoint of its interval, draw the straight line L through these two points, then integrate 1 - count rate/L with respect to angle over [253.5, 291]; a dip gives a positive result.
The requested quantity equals -2.8 deg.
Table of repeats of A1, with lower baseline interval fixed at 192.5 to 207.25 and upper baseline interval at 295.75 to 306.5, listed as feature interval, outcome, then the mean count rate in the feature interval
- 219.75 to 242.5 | 6.1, 5.45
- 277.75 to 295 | -0.2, 7.89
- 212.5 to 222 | 0.3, 7.11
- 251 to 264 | 2.1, 6.4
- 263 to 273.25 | 0.4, 7.35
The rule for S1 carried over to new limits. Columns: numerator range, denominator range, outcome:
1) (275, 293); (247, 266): 1.33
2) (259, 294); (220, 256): 1.51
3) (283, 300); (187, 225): 1.13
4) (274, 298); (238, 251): 1.86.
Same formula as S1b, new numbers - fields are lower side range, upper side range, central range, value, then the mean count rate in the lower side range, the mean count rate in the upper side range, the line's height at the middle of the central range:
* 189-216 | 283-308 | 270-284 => 0.0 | 6.94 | 7.92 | 7.72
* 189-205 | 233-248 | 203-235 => 1.1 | 7.54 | 4.95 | 6.23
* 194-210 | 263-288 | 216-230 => 2.3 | 6.89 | 7.6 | 7.09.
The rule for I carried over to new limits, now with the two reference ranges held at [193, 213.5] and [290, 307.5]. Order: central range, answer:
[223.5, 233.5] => 3.3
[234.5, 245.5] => 3.1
